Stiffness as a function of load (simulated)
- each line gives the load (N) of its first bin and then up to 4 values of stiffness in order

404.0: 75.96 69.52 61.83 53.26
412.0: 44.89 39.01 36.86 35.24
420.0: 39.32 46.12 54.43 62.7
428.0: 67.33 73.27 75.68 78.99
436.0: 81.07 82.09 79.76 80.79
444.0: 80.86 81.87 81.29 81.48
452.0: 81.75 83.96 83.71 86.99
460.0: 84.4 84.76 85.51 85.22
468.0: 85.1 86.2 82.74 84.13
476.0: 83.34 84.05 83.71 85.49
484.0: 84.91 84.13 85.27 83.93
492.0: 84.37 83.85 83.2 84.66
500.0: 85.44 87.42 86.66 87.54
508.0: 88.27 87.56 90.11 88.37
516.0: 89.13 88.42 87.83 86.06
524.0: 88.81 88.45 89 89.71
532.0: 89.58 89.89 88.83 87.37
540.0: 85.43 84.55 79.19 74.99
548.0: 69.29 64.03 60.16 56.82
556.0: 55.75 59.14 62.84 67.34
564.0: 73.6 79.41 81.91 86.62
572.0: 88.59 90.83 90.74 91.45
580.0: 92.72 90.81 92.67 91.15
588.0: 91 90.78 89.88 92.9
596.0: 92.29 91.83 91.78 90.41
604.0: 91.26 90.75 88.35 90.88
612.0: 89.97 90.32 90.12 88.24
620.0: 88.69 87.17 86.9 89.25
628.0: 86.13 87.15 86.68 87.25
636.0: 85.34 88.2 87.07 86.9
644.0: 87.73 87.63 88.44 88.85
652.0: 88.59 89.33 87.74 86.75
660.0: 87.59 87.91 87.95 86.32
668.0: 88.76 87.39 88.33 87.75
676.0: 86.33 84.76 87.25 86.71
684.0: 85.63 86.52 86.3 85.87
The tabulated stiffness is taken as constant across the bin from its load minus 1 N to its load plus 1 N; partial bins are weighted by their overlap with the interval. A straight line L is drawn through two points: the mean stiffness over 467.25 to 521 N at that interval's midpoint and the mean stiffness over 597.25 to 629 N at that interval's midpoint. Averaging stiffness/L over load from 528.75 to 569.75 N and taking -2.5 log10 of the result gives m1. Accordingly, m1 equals 0.16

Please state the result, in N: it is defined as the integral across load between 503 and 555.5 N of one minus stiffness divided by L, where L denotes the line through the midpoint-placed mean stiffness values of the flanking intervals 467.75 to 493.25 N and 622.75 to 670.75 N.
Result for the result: 1.4 N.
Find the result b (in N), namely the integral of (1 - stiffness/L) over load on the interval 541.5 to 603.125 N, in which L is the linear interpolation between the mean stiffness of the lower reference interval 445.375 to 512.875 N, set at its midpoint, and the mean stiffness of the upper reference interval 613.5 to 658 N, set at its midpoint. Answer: 3.92 N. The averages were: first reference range 84.8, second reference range 87.8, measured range 81.1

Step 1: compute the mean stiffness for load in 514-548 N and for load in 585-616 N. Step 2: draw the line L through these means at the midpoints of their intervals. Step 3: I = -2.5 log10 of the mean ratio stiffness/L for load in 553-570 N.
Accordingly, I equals 0.28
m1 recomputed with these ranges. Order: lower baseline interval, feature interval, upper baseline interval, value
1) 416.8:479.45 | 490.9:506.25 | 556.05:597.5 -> -0.078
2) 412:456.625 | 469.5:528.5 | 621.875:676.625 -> -0.167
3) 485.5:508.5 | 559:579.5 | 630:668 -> 0.062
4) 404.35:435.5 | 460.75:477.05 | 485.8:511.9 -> -0.136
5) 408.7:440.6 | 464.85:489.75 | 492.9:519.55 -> -0.101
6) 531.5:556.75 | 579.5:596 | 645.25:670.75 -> -0.140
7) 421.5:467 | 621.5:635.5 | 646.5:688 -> -0.017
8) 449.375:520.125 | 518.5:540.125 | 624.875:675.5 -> -0.030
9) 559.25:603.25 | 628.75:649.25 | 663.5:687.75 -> -0.003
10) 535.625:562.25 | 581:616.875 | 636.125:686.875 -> -0.165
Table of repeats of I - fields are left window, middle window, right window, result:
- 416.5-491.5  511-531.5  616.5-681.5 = -0.099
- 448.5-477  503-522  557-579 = -0.079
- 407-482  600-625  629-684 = -0.065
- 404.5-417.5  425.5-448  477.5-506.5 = -0.239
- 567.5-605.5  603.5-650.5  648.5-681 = 0.010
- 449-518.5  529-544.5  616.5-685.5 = -0.014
